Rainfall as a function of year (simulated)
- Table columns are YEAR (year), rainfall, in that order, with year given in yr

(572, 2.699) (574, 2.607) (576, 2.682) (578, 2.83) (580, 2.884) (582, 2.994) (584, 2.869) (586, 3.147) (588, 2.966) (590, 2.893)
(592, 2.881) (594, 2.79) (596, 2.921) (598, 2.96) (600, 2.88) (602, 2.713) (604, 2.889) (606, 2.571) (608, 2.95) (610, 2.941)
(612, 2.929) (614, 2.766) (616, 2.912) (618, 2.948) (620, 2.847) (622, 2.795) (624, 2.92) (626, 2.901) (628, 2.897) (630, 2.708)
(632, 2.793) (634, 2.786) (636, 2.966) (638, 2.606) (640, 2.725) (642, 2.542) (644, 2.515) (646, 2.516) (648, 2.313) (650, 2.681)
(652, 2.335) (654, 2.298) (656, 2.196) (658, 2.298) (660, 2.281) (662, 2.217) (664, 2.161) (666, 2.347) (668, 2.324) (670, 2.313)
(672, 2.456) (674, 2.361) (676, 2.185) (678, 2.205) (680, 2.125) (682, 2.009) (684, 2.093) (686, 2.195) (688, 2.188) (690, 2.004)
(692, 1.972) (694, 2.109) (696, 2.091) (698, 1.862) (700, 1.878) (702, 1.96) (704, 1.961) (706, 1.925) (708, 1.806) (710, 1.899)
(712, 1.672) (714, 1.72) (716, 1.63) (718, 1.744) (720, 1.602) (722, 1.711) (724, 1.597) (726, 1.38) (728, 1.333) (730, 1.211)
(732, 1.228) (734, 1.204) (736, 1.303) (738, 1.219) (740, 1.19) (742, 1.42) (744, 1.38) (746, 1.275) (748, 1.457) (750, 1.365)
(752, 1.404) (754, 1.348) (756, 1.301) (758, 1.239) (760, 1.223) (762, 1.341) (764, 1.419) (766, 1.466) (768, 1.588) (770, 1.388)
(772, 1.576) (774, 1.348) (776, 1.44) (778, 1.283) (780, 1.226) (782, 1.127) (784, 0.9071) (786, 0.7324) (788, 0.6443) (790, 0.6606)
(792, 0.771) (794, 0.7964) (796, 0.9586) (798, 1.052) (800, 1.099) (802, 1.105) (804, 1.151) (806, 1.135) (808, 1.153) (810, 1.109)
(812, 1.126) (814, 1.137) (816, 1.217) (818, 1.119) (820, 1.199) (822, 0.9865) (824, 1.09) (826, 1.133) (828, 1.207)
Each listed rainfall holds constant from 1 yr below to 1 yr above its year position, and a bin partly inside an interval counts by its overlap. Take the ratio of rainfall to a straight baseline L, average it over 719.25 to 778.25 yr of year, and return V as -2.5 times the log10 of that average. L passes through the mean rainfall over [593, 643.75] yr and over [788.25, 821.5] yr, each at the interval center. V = 0.14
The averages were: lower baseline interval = 2.82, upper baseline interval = 1.04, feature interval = 1.37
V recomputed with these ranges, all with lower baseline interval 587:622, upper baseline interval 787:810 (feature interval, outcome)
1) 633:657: -0.03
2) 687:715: -0.01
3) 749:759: 0.05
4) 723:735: 0.24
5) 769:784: -0.11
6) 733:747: 0.19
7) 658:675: -0.02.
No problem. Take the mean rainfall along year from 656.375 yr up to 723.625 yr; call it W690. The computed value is 2.04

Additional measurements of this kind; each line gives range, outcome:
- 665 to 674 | 2.36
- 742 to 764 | 1.34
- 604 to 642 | 2.83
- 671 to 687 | 2.2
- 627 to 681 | 2.45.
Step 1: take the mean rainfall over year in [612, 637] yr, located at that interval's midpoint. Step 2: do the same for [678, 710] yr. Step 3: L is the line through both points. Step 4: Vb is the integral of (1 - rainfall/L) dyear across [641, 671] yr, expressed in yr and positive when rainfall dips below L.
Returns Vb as 1.4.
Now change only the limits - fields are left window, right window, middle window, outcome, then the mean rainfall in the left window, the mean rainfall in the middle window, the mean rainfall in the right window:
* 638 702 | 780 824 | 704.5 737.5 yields 4.11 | 2.25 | 1.56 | 1.02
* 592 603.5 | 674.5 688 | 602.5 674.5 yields -2.87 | 2.86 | 2.61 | 2.15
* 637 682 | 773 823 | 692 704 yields 0.11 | 2.36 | 1.98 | 1.06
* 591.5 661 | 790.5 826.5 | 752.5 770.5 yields 1.44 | 2.71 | 1.37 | 1.07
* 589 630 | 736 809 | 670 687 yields -0.39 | 2.86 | 2.21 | 1.2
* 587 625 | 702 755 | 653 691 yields -1.65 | 2.87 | 2.22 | 1.51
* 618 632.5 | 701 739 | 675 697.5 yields -0.77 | 2.85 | 2.1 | 1.58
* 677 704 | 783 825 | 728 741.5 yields 3.30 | 2.05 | 1.24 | 1.01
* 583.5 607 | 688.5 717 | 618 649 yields -2.47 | 2.87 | 2.73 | 1.9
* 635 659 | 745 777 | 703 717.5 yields 0.64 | 2.5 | 1.8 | 1.39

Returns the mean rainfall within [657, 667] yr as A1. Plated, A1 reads 2.26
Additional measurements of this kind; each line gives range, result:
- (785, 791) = 0.679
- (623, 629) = 2.91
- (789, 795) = 0.743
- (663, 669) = 2.28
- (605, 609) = 2.76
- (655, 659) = 2.25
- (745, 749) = 1.37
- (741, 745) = 1.4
